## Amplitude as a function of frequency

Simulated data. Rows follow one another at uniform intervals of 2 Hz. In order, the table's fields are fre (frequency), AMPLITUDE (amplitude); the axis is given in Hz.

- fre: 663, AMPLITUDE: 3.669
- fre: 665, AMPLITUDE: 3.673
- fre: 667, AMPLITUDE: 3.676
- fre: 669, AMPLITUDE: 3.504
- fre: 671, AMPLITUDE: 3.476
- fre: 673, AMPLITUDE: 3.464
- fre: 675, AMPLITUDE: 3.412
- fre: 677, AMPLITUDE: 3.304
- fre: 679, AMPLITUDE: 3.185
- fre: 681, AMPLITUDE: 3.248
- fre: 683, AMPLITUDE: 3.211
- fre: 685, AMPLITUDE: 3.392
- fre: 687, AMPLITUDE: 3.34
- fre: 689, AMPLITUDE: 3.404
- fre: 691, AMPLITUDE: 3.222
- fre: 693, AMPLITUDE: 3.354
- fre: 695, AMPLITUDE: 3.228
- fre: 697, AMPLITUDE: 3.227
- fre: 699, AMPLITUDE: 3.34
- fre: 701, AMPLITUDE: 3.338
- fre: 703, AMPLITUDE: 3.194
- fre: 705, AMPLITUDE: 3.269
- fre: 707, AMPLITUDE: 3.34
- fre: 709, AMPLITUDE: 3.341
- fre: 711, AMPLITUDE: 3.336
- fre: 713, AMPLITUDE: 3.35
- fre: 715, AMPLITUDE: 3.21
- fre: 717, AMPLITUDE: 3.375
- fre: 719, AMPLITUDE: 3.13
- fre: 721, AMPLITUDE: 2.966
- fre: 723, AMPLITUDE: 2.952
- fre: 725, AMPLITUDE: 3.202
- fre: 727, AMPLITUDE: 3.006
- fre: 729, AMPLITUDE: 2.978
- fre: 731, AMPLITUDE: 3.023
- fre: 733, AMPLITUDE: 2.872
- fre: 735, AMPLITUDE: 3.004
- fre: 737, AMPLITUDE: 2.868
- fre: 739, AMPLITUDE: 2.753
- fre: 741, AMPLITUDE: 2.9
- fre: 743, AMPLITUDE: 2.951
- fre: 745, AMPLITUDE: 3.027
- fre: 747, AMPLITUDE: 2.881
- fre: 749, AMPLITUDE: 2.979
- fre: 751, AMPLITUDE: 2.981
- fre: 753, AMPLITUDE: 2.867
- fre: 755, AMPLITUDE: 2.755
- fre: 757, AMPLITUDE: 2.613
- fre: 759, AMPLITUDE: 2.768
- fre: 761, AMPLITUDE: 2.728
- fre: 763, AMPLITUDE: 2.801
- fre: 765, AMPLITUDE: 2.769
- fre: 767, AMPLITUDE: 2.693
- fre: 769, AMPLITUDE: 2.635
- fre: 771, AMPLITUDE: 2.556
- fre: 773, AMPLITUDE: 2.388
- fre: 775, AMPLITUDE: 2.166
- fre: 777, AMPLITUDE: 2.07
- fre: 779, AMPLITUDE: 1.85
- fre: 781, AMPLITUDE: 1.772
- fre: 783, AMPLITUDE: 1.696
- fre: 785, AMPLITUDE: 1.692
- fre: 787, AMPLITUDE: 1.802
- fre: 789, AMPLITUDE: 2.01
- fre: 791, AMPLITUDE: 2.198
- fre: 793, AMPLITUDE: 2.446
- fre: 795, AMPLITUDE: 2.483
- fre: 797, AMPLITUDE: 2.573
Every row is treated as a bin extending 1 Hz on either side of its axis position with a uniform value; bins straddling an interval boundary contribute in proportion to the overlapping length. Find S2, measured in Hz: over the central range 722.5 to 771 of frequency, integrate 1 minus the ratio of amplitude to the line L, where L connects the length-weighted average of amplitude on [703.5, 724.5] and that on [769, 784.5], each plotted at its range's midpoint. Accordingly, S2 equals -4.6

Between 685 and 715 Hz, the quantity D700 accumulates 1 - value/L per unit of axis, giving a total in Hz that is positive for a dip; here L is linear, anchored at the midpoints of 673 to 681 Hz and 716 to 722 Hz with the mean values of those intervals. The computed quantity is -0.72 Hz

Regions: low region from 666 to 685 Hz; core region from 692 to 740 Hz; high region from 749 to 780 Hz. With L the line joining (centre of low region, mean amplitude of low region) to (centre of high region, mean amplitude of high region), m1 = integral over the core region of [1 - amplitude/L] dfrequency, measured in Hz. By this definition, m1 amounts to -2.0 Hz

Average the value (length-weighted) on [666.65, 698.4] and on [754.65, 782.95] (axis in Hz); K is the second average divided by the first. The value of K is 0.73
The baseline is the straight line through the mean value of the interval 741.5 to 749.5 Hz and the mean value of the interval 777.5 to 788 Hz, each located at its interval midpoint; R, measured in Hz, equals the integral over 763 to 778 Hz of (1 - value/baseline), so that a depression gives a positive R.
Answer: -2.2 Hz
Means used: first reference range 2.95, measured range 2.49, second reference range 1.78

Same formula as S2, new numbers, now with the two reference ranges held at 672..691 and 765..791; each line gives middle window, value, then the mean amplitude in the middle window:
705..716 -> -1.3 Hz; 3.31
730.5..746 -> -1.7 Hz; 2.92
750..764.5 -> -2.4 Hz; 2.79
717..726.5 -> -0.9 Hz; 3.09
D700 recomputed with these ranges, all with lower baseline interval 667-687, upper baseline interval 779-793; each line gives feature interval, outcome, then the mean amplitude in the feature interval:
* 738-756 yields -3.51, 2.9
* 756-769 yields -2.96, 2.72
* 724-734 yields -1.29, 3.02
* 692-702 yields -0.64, 3.3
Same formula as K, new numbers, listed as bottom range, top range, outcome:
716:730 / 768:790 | 0.67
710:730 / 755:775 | 0.84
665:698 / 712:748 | 0.90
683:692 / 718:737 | 0.90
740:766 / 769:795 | 0.73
